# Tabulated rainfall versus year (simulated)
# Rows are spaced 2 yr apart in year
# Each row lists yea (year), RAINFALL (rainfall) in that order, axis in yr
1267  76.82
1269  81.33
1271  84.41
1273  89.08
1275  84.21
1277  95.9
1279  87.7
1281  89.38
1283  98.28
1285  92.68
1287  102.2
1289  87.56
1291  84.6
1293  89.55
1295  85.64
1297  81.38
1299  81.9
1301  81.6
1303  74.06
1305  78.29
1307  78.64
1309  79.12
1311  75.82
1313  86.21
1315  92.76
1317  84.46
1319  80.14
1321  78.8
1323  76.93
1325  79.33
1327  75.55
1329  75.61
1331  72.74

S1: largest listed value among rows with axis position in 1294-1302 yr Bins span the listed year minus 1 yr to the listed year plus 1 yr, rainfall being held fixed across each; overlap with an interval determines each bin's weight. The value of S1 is 85.64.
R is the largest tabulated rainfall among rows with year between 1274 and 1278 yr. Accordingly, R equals 95.9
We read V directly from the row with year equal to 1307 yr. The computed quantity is 78.64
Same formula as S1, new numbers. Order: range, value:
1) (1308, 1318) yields 92.76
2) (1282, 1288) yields 102.2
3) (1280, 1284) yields 98.28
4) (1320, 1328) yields 79.33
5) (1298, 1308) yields 81.9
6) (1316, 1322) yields 84.46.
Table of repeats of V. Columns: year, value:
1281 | 89.38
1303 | 74.06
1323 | 76.93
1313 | 86.21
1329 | 75.61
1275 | 84.21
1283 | 98.28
